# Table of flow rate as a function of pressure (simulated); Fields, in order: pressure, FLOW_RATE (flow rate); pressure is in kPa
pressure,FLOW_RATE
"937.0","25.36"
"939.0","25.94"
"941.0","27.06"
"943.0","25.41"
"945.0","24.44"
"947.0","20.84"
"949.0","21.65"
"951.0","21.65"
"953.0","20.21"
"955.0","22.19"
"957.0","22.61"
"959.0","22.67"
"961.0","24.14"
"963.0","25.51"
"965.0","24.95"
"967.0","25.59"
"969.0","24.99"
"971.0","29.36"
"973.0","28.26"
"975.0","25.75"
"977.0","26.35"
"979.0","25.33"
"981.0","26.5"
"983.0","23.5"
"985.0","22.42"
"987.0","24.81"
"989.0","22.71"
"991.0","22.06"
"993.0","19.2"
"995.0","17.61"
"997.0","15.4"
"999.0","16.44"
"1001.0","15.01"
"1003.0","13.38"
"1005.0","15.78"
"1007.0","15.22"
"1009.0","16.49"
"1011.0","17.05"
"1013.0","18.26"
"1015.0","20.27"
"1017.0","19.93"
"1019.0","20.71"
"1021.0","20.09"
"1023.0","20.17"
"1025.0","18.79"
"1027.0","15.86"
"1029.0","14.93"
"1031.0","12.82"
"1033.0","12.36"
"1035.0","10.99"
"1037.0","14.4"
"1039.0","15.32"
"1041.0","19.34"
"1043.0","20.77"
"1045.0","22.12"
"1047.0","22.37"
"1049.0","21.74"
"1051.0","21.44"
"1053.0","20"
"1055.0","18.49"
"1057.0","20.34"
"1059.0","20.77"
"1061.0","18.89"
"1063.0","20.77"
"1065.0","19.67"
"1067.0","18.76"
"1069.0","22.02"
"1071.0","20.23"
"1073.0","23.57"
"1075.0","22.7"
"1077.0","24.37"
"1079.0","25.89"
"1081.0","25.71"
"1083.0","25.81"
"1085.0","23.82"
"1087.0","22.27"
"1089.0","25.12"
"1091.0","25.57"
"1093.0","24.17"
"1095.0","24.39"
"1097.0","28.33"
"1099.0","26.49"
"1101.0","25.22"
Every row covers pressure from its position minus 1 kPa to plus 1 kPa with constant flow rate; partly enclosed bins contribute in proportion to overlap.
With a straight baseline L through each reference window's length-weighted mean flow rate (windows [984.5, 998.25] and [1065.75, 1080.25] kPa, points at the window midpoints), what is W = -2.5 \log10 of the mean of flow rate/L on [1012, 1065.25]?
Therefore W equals 0.167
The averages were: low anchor 20.5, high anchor 22.5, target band 18.6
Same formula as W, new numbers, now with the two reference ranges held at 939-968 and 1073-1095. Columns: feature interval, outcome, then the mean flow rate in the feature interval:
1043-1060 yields 0.16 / 20.9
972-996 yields 0.00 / 23.7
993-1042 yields 0.40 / 16.6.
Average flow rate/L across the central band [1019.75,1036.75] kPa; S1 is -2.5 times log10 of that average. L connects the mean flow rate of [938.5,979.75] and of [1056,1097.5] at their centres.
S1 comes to 0.438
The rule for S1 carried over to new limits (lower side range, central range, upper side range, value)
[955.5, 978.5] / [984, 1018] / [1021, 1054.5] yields 0.19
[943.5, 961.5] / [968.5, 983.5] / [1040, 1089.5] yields -0.19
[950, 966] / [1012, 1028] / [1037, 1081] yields 0.13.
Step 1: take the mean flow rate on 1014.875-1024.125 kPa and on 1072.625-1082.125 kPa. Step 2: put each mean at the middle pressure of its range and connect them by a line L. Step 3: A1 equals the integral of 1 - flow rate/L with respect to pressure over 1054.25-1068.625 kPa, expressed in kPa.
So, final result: 2.2 kPa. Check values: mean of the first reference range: 20.2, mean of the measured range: 19.8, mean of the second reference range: 24.5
